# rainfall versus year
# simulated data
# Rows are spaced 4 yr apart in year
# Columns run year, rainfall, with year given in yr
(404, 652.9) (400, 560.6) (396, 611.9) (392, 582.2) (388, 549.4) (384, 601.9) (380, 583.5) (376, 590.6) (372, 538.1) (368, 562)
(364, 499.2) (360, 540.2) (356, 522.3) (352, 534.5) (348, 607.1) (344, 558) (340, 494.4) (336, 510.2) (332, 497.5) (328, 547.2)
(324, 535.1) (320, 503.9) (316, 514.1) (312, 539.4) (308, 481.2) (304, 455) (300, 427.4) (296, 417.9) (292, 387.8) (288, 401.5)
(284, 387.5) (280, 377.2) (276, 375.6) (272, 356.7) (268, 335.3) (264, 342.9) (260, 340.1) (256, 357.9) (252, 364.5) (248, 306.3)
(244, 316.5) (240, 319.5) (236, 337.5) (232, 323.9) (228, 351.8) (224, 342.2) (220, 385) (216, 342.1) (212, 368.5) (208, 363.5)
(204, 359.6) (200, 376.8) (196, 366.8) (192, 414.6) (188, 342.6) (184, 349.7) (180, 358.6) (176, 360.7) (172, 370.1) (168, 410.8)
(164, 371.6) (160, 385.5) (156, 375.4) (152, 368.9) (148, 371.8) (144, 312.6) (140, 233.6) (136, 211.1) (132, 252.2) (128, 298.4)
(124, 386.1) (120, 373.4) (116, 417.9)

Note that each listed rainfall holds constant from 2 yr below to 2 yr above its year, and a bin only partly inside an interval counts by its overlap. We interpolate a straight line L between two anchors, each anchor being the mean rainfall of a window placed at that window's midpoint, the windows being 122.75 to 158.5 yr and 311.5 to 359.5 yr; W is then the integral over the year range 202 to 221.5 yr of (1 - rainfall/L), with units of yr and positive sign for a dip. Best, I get 1.4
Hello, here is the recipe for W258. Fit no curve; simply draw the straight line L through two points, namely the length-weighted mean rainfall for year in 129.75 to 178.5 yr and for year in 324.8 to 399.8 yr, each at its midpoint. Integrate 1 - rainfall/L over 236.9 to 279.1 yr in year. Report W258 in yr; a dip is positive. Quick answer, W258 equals 9.6 yr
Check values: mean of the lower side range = 335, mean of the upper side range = 552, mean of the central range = 342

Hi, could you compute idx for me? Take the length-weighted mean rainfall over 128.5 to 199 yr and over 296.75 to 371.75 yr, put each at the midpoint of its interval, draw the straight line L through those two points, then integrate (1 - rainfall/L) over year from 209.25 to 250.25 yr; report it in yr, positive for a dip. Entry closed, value 7.0 yr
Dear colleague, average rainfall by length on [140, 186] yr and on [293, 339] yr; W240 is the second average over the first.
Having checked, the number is 1.36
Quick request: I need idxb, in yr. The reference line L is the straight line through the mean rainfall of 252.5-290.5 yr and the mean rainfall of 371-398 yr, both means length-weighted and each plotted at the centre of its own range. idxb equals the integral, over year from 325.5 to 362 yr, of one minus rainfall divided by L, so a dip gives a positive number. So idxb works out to -2.3 yr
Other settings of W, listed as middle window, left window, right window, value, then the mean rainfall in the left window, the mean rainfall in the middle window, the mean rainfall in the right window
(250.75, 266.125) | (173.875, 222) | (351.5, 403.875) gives 2.90 yr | 366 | 351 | 564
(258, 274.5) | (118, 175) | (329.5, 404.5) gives 4.03 yr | 338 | 345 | 556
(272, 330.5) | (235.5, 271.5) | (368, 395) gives -3.21 yr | 336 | 451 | 575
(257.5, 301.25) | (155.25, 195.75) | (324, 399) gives 8.99 yr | 374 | 376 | 551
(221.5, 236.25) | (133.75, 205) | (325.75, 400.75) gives 2.59 yr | 352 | 341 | 552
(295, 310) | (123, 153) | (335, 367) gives 1.06 yr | 299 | 447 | 535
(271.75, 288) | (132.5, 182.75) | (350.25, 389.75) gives 2.93 yr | 342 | 379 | 552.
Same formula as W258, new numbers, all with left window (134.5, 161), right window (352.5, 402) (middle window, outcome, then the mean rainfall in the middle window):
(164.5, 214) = -0.7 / 370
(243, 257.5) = 3.1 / 337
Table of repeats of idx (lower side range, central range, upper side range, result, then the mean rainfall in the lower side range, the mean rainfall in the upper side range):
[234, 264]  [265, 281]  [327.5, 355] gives 1.2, 335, 534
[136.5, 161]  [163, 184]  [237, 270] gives -2.5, 332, 335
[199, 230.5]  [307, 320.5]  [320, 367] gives -0.6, 360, 531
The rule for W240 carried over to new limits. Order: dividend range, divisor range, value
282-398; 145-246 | 1.43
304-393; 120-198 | 1.56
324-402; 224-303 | 1.53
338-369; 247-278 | 1.55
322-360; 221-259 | 1.59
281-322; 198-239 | 1.27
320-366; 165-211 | 1.43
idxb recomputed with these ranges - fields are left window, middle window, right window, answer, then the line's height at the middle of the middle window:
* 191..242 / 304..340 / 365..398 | -1.1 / 496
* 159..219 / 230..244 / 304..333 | 3.2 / 423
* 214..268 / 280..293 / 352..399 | 0.8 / 415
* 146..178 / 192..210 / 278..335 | 1.3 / 400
